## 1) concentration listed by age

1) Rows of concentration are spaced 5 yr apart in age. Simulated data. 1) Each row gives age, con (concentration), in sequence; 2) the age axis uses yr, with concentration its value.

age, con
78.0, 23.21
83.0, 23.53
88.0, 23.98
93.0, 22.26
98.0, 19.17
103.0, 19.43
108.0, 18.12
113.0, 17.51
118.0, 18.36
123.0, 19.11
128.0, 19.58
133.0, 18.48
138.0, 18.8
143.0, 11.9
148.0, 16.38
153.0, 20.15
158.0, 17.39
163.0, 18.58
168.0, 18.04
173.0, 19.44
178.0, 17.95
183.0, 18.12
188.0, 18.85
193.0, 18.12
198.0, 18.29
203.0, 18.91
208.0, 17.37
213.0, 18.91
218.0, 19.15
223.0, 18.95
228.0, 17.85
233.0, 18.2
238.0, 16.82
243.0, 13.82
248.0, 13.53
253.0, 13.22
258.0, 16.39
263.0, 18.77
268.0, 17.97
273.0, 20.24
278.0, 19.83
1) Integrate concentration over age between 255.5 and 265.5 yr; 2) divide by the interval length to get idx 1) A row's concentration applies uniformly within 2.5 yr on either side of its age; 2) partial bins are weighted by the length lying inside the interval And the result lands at 17.6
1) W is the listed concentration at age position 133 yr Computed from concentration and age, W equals 18.48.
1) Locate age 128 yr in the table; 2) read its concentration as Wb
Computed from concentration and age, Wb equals 19.58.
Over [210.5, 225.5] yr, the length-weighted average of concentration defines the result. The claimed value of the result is 19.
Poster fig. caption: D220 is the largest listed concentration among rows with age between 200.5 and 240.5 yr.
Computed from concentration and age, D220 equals 19.15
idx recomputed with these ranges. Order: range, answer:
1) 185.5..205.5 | 18.5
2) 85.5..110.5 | 20.6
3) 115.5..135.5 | 18.9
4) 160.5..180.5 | 18.5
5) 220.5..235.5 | 18.3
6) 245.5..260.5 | 14.4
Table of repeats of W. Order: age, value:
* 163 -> 18.58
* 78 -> 23.21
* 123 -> 19.11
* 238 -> 16.82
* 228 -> 17.85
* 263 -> 18.77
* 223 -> 18.95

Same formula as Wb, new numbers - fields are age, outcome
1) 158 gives 17.39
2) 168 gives 18.04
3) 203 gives 18.91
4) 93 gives 22.26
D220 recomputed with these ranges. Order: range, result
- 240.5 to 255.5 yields 13.82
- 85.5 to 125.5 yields 23.98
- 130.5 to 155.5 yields 20.15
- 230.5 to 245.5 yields 18.2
